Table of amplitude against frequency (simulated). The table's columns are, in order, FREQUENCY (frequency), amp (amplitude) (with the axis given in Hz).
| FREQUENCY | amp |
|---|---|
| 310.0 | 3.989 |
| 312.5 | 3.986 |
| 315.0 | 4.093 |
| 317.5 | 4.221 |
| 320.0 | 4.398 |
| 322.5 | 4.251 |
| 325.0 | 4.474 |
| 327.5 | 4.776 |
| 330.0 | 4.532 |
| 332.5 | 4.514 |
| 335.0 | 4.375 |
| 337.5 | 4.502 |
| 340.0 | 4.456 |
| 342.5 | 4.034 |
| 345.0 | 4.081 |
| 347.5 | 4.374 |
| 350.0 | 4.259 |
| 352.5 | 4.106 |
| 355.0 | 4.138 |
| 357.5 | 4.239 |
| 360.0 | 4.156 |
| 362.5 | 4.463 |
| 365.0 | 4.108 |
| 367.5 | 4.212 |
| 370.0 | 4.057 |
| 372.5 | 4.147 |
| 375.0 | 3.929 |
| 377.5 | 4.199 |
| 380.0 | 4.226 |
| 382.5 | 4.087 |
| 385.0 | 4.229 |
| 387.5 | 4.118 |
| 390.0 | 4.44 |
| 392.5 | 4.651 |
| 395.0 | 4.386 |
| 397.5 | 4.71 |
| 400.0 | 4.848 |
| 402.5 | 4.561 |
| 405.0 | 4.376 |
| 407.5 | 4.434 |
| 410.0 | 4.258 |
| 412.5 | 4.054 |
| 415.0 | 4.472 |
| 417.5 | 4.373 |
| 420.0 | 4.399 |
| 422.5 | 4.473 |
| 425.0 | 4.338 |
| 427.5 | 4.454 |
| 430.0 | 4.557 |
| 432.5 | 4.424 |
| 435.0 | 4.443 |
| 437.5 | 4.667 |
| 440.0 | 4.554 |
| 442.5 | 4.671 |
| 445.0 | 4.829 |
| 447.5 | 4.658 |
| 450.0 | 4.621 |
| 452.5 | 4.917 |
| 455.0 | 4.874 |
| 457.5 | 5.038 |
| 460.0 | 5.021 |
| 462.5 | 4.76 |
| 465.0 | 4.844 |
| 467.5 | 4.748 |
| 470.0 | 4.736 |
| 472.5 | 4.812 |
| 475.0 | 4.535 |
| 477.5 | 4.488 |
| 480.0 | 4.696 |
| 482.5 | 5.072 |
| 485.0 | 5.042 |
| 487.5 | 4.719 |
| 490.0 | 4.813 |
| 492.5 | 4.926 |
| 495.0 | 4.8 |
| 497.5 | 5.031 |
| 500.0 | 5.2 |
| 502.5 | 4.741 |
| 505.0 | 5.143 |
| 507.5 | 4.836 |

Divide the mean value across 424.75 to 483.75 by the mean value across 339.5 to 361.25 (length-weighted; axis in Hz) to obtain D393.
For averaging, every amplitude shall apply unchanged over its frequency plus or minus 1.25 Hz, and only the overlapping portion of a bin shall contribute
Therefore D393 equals 1.12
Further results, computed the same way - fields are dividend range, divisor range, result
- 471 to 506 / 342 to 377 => 1.16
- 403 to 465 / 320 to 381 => 1.07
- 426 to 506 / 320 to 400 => 1.11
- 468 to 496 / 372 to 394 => 1.13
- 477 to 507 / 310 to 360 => 1.14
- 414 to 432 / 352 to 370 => 1.06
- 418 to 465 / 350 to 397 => 1.10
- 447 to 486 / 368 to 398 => 1.13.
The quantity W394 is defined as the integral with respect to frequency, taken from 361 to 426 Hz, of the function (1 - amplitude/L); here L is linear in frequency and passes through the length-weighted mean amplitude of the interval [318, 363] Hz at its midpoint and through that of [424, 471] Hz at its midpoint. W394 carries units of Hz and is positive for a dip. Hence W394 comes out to 2.7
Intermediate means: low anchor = 4.34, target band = 4.33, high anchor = 4.69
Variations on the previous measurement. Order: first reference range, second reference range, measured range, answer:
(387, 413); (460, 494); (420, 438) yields 0.5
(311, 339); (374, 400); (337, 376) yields 1.3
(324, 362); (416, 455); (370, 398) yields 1.1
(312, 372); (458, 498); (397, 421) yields 0.6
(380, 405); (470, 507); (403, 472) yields 0.6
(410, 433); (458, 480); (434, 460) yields -0.9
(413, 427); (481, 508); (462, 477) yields 0.1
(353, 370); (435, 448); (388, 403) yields -0.6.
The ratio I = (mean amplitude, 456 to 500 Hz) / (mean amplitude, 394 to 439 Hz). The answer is 1.1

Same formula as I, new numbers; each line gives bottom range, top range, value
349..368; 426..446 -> 1.09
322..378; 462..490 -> 1.11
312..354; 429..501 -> 1.10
